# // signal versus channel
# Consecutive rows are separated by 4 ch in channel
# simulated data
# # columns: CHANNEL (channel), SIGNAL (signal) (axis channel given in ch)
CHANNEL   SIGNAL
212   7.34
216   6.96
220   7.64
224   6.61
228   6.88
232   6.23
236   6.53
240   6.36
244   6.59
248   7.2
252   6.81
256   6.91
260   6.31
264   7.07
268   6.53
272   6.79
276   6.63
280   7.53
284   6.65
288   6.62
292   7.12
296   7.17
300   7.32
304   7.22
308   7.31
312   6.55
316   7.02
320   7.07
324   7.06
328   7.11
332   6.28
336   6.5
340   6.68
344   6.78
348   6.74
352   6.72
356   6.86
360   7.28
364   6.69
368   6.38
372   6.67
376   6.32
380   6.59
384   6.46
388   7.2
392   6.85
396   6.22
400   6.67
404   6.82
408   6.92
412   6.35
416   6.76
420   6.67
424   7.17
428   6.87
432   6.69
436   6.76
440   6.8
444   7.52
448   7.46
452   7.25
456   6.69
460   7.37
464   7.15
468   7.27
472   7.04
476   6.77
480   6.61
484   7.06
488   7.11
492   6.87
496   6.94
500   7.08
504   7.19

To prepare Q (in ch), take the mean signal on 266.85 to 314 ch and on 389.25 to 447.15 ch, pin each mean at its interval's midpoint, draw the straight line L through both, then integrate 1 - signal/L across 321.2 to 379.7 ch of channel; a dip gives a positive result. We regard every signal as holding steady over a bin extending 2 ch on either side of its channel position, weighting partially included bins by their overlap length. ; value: 1.4 ch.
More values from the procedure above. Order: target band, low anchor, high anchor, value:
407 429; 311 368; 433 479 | 0.65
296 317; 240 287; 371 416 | -1.08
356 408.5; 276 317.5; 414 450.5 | 2.22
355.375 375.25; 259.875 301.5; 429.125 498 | 0.62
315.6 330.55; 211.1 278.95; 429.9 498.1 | -0.37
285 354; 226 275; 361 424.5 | -2.26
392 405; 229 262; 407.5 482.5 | 0.54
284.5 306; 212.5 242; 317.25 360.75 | -0.82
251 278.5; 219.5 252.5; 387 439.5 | -0.03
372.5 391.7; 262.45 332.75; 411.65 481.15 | 0.84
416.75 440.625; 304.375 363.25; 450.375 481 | 0.54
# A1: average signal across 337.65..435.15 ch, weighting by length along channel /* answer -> 6.72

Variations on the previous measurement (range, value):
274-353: 6.91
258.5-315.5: 6.92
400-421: 6.7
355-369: 6.83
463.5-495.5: 6.98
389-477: 6.92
